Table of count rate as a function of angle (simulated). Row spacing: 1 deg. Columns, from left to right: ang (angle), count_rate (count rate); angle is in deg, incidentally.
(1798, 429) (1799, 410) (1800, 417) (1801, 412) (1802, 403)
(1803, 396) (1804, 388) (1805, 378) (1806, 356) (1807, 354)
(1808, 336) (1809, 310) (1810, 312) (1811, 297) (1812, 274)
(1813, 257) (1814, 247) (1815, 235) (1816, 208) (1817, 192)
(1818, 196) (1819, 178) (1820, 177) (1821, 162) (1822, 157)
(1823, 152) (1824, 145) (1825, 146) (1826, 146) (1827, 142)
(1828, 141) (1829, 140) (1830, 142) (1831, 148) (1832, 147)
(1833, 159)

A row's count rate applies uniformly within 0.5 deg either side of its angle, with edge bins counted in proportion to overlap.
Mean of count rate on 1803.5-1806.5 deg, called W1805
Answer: 374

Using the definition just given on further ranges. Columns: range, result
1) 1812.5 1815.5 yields 246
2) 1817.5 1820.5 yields 184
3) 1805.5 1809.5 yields 339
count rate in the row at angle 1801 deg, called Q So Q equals 412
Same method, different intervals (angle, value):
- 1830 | 142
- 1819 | 178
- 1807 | 354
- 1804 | 388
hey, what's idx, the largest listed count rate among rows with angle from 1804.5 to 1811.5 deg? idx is 378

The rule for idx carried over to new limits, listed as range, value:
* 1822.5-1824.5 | 152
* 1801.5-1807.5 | 403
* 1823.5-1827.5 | 146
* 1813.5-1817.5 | 247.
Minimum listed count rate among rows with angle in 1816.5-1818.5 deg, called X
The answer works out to 192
